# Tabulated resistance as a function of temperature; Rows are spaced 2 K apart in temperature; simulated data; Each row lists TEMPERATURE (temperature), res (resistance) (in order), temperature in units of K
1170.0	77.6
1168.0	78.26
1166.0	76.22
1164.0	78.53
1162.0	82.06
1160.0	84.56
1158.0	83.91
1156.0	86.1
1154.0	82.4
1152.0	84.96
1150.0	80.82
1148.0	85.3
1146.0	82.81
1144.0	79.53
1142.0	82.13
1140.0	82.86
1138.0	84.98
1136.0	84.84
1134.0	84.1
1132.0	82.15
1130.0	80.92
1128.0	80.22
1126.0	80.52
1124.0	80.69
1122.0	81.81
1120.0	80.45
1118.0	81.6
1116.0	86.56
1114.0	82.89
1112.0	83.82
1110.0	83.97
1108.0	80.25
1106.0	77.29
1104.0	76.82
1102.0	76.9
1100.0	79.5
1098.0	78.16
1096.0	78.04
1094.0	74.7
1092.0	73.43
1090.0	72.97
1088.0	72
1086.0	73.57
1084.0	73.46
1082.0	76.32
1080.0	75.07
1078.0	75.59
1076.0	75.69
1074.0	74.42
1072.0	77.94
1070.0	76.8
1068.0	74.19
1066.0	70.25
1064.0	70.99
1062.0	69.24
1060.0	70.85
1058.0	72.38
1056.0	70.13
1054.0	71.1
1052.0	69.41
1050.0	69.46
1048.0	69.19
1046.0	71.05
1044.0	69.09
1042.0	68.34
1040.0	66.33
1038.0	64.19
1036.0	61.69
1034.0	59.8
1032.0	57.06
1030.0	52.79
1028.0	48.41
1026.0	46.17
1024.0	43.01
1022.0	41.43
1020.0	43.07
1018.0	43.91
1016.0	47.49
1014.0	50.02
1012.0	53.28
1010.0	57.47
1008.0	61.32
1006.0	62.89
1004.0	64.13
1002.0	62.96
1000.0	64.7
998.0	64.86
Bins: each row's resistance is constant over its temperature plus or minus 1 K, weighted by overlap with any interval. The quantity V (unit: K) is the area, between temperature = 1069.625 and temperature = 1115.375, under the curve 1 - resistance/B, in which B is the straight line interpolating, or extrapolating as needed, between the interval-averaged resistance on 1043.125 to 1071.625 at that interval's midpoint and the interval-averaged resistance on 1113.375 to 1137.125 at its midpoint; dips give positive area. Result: -0.1 K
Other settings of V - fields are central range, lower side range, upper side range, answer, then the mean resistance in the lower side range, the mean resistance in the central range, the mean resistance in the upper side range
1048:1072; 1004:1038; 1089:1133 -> -2.7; 52.6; 71.5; 79.7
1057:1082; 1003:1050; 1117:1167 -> -2.8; 56.9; 73.7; 82.2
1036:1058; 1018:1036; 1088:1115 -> -4.5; 49.4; 68.7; 78.1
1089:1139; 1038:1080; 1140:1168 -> -1.7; 71.5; 80.3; 82.1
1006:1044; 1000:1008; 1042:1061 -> 6.9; 63.2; 54.3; 70.2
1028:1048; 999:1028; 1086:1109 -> -1.0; 52.8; 62.9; 76.2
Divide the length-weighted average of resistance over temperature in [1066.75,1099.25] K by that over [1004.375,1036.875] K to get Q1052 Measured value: 1.44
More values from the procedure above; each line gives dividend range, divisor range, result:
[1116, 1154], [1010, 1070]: 1.35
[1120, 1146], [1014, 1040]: 1.60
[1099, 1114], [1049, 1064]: 1.14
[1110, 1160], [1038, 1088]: 1.15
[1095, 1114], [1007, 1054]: 1.39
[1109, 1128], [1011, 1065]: 1.37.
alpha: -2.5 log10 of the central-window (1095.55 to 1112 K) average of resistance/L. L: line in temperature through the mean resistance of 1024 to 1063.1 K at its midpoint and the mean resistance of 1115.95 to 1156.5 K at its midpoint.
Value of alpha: -0.04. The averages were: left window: 64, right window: 82.5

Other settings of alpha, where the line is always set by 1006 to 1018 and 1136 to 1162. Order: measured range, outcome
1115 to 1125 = -0.07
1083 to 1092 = -0.04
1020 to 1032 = 0.21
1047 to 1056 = -0.12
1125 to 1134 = -0.03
